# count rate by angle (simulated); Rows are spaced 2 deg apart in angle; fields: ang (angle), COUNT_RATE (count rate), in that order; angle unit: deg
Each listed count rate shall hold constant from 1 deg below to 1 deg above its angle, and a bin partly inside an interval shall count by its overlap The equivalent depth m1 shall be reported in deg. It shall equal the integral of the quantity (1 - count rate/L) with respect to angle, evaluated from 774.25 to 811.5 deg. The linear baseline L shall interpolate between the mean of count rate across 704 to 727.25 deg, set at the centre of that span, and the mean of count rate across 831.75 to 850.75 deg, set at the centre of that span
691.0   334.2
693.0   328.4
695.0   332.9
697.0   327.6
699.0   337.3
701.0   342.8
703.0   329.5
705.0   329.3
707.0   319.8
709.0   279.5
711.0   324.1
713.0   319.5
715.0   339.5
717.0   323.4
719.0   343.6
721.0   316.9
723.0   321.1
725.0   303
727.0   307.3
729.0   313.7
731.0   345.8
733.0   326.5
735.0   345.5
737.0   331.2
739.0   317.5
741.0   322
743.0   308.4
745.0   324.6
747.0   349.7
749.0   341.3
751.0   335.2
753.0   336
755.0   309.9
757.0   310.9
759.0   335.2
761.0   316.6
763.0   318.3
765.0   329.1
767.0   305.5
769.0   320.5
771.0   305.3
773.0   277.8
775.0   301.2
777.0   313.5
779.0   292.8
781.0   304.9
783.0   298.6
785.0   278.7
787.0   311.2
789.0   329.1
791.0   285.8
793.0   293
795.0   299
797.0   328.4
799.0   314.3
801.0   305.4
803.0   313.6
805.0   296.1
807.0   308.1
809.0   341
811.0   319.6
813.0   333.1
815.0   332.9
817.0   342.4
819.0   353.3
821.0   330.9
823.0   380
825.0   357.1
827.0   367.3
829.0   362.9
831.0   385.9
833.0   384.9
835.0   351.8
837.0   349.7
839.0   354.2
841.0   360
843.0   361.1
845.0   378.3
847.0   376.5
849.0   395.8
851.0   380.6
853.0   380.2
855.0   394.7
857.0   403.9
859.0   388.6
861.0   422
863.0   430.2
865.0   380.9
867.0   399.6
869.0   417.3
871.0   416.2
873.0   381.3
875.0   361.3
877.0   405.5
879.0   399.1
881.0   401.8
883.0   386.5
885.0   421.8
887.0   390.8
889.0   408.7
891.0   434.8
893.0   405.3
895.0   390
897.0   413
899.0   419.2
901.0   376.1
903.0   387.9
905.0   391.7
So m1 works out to 4.6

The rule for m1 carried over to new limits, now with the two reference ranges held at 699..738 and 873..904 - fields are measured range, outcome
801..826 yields 2.3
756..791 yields 4.1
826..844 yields 0.6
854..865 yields -0.5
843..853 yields 0.0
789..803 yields 2.0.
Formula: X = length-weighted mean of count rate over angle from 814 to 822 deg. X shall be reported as 340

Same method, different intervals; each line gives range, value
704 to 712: 313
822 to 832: 371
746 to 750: 346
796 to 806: 312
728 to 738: 333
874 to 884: 391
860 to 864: 426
